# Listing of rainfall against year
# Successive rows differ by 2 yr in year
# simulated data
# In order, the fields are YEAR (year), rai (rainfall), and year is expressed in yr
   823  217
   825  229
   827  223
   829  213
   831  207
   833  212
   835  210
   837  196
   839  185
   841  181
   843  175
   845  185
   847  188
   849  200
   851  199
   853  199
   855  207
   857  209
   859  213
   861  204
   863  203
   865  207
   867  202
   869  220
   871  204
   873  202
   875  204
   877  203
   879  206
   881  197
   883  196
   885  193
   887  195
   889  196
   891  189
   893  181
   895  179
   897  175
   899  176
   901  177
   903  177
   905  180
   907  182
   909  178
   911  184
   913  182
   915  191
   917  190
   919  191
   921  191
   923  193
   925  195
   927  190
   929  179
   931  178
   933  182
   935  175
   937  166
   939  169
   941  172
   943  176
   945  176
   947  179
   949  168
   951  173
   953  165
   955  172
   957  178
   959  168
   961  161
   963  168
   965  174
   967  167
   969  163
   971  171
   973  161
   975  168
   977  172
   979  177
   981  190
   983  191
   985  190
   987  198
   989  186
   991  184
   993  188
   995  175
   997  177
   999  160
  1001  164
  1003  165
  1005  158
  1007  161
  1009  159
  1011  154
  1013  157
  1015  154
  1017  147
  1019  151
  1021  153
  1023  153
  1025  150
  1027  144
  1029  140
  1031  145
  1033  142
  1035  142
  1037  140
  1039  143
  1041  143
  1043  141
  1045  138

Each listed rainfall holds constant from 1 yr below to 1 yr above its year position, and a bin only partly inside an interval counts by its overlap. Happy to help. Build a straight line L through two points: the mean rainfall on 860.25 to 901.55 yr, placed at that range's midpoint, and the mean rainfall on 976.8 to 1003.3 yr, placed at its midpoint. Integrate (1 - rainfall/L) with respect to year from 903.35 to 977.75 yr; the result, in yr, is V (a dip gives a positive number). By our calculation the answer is 4.4 yr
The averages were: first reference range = 196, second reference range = 180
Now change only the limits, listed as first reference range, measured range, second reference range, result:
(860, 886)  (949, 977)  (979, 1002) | 2.7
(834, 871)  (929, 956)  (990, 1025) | 0.6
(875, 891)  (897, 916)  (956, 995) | 1.2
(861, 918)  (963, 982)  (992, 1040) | -0.4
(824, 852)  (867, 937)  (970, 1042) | -1.2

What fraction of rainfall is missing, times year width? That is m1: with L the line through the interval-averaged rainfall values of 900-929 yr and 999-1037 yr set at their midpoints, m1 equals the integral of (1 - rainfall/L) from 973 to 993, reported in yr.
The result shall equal -2.42 yr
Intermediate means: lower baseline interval 186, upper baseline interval 152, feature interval 183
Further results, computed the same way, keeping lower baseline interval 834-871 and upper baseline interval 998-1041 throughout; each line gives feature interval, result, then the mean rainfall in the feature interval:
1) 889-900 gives 0.3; 181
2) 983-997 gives -2.3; 186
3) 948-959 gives 0.0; 171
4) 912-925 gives -0.7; 190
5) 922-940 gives -0.4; 181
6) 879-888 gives -0.3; 196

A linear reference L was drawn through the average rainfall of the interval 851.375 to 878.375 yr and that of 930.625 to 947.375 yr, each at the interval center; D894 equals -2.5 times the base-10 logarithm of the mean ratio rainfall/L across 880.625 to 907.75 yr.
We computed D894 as 0.05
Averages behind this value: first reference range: 206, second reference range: 174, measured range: 185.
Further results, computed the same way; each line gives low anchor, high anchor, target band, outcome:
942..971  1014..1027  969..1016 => -0.082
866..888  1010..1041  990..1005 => -0.095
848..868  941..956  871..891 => -0.014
